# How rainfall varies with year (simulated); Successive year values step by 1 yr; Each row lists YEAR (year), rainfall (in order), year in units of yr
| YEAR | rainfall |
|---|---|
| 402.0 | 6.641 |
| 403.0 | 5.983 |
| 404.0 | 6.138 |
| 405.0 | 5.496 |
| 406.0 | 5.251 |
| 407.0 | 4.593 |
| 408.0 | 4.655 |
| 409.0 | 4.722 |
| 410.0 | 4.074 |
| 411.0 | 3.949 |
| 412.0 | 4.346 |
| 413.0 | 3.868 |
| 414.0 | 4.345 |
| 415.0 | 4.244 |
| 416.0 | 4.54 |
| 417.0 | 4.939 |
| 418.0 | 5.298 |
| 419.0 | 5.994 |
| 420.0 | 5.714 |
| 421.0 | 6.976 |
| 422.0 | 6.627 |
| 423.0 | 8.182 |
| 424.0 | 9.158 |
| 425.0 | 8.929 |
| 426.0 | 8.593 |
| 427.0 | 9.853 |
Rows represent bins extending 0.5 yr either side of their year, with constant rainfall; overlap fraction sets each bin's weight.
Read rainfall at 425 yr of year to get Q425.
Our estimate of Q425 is 8.929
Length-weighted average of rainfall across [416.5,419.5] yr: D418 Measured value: 5.41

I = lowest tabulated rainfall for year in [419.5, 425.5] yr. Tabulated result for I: 5.714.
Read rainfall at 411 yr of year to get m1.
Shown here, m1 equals 3.949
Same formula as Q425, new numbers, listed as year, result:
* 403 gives 5.983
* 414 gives 4.345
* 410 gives 4.074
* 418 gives 5.298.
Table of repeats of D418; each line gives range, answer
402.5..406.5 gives 5.72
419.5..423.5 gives 6.87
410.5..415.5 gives 4.15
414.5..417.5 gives 4.57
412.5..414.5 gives 4.11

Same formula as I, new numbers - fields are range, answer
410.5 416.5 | 3.868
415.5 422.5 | 4.54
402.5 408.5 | 4.593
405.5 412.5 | 3.949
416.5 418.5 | 4.939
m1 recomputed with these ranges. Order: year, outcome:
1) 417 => 4.939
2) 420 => 5.714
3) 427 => 9.853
